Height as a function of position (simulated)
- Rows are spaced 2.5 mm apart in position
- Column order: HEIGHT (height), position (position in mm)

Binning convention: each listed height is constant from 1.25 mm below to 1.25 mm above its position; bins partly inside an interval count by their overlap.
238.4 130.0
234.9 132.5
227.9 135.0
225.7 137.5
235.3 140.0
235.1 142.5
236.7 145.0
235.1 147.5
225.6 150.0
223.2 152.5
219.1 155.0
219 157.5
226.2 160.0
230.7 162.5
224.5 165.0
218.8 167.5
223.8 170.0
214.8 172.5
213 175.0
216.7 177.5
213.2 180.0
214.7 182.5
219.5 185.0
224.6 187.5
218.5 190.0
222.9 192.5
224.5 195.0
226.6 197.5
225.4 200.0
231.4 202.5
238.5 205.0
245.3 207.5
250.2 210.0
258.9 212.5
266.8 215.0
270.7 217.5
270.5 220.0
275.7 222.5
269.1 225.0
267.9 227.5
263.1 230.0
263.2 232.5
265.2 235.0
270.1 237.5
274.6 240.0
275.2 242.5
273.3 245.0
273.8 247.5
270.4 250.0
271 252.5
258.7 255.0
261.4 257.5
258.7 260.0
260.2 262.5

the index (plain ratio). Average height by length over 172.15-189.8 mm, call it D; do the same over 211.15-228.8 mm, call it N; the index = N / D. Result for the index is 1.2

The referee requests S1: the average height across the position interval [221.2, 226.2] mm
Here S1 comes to 272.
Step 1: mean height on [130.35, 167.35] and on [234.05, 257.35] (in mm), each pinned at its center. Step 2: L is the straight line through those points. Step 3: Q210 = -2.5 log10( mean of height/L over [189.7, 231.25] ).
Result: 0.03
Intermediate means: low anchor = 228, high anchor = 270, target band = 249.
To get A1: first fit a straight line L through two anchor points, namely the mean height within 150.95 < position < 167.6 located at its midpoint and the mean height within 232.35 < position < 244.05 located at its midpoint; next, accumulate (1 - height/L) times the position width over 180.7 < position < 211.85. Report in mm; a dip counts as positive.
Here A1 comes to 2.1 mm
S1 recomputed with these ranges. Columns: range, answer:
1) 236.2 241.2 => 272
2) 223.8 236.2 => 266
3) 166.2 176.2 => 218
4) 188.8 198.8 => 223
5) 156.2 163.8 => 225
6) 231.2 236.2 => 264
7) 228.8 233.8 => 263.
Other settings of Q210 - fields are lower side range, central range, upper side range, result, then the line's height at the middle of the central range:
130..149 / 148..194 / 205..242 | 0.112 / 245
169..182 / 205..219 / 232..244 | -0.039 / 248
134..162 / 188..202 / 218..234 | 0.129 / 252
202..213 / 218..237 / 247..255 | -0.049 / 256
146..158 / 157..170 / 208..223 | 0.038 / 232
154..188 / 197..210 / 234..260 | 0.025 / 241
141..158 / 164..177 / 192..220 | 0.073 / 234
